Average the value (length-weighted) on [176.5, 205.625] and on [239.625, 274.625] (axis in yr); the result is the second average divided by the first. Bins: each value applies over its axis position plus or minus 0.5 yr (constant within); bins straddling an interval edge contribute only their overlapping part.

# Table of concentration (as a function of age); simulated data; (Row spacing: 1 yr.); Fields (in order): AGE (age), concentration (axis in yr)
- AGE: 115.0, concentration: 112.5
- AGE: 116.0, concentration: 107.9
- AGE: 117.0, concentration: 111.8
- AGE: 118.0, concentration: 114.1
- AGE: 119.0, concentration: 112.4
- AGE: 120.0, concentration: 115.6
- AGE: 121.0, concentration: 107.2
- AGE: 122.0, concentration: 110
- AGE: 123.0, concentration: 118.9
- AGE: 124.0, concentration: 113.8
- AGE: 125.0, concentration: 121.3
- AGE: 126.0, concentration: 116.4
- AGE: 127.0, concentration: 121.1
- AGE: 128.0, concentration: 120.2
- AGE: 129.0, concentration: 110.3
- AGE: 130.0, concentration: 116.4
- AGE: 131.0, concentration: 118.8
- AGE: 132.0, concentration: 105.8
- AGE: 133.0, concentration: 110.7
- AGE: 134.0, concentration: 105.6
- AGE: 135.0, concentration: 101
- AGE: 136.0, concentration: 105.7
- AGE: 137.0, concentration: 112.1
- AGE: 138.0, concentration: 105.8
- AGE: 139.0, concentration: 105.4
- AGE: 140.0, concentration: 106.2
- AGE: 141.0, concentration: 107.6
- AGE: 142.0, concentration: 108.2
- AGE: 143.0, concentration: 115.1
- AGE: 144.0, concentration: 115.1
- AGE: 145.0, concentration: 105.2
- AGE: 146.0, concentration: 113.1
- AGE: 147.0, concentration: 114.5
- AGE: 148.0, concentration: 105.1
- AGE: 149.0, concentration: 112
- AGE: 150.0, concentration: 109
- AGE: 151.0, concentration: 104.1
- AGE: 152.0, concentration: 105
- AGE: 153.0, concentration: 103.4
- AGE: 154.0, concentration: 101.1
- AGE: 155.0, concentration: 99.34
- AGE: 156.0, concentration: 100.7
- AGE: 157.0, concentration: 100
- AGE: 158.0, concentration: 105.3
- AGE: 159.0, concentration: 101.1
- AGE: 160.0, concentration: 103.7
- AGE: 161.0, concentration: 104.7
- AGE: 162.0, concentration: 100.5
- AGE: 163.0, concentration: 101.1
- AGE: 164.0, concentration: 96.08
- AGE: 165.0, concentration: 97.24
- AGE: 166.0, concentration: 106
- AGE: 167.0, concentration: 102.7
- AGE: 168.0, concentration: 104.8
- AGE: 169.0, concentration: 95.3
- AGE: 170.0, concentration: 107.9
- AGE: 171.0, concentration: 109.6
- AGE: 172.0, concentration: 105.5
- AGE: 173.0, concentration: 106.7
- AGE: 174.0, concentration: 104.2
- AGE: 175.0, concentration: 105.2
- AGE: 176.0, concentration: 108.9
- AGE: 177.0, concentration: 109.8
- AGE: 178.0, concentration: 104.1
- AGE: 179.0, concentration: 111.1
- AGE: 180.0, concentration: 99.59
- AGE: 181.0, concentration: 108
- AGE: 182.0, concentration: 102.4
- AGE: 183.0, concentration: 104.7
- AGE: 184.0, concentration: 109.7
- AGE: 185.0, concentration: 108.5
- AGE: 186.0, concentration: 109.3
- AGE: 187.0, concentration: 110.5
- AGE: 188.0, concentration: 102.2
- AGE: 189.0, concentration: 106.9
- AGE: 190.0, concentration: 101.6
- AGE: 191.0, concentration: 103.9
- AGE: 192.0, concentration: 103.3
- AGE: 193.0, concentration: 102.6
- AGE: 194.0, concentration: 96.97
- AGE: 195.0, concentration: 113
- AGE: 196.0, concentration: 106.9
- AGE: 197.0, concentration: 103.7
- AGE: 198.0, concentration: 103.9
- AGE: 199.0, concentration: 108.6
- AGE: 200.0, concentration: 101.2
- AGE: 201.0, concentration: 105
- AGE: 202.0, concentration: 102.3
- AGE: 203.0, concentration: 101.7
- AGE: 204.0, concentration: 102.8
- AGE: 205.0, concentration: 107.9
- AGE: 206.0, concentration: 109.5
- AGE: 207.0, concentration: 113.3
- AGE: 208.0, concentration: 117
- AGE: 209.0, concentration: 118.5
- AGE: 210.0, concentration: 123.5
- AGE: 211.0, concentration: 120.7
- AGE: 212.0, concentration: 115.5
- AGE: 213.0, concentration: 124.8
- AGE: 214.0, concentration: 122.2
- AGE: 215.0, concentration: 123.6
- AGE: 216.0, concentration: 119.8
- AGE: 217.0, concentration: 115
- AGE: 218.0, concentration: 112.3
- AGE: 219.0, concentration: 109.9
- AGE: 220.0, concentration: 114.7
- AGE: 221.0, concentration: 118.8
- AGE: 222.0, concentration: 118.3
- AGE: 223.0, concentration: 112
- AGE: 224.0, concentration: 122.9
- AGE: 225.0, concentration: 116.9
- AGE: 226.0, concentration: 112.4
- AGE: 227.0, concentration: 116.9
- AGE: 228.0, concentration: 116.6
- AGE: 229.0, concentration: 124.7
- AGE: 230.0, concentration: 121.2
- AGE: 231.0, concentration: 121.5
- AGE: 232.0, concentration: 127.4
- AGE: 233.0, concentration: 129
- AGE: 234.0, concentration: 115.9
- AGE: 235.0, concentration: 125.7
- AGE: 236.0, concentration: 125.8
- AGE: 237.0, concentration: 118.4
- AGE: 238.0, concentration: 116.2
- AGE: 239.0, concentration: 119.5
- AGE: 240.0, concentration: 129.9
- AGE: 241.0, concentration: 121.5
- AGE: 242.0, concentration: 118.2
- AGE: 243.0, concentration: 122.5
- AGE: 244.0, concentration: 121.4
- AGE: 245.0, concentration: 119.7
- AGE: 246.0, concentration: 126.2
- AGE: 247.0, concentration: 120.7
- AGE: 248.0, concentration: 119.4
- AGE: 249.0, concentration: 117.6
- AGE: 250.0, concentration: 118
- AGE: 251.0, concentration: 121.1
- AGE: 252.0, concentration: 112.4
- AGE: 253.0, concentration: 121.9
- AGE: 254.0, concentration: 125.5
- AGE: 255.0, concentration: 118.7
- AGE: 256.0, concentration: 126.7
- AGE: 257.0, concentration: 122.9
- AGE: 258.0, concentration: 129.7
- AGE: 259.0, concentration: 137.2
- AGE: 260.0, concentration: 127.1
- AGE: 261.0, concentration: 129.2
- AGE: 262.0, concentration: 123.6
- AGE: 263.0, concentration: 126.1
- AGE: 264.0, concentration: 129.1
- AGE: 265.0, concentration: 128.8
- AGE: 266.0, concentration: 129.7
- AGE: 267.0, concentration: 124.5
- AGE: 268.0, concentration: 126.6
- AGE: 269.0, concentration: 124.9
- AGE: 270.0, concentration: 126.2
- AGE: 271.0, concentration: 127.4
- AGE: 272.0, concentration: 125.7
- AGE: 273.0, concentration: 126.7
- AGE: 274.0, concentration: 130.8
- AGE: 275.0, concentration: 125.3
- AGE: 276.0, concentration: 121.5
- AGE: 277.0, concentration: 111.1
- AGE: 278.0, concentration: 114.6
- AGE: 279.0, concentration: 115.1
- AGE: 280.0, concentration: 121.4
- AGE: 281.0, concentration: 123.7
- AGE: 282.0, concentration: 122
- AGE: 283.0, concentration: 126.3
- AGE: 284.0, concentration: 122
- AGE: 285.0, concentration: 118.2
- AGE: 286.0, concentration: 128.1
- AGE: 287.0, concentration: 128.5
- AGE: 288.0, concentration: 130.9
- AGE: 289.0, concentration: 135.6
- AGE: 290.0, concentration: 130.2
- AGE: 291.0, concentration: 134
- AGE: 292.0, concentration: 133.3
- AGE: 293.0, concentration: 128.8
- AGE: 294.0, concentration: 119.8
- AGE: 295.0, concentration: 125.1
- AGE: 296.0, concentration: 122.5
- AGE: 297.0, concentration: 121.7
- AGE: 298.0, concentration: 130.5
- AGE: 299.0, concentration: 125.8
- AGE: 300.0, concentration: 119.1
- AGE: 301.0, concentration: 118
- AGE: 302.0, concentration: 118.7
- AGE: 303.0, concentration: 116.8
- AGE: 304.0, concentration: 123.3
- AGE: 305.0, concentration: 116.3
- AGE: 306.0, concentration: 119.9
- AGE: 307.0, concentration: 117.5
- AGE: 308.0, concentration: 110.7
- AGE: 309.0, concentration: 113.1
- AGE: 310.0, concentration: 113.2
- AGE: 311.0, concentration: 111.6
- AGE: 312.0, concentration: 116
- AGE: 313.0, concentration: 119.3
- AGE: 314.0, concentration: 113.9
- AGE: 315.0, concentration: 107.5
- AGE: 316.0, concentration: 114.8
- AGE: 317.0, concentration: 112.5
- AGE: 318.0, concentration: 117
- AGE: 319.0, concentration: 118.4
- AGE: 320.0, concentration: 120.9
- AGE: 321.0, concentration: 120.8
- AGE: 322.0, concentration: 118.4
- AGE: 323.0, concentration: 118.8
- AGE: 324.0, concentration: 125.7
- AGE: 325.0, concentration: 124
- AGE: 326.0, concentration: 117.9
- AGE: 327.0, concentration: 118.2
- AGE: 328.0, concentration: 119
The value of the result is 1.18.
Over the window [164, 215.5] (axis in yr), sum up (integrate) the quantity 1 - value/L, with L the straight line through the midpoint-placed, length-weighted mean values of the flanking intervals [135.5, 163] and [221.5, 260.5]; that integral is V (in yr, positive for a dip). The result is 2.4 yr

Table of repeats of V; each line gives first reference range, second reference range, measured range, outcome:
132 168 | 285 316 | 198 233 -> -0.9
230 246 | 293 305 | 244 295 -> -1.1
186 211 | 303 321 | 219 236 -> -1.6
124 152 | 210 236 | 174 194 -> 1.7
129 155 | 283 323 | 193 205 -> 0.9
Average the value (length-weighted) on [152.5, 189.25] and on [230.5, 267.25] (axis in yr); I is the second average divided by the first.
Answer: 1.2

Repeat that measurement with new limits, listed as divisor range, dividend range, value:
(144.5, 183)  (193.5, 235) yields 1.09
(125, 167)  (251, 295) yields 1.17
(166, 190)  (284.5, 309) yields 1.17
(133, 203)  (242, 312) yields 1.17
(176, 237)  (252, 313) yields 1.10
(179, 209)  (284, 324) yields 1.14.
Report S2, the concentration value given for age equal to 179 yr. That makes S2 111.1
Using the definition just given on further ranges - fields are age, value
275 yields 125.3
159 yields 101.1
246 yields 126.2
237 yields 118.4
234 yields 115.9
